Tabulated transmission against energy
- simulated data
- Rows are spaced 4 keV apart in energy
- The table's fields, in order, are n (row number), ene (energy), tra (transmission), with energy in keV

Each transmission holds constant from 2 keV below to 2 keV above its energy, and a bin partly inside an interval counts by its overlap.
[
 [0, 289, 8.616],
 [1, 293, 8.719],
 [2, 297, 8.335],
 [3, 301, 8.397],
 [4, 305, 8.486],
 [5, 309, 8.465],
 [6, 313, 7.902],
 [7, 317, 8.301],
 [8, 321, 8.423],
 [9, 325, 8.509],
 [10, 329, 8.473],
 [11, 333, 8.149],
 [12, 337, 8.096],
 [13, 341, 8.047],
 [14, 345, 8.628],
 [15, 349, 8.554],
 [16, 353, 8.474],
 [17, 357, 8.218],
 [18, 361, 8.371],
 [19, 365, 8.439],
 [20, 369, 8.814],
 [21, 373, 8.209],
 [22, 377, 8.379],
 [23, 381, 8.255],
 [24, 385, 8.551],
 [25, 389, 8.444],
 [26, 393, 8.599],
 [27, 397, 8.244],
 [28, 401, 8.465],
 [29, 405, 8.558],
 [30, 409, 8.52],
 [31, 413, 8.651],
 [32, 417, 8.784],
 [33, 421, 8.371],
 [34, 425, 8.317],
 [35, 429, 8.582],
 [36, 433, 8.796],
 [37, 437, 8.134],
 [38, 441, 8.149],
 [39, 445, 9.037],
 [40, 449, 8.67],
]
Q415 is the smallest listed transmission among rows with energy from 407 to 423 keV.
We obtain 8.371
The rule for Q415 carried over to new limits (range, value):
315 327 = 8.301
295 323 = 7.902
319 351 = 8.047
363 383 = 8.209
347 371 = 8.218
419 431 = 8.317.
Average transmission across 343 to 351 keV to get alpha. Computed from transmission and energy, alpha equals 8.59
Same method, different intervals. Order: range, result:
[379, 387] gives 8.4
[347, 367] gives 8.41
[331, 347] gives 8.23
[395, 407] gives 8.42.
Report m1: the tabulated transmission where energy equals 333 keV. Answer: 8.149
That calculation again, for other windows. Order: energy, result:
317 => 8.301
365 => 8.439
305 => 8.486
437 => 8.134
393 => 8.599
